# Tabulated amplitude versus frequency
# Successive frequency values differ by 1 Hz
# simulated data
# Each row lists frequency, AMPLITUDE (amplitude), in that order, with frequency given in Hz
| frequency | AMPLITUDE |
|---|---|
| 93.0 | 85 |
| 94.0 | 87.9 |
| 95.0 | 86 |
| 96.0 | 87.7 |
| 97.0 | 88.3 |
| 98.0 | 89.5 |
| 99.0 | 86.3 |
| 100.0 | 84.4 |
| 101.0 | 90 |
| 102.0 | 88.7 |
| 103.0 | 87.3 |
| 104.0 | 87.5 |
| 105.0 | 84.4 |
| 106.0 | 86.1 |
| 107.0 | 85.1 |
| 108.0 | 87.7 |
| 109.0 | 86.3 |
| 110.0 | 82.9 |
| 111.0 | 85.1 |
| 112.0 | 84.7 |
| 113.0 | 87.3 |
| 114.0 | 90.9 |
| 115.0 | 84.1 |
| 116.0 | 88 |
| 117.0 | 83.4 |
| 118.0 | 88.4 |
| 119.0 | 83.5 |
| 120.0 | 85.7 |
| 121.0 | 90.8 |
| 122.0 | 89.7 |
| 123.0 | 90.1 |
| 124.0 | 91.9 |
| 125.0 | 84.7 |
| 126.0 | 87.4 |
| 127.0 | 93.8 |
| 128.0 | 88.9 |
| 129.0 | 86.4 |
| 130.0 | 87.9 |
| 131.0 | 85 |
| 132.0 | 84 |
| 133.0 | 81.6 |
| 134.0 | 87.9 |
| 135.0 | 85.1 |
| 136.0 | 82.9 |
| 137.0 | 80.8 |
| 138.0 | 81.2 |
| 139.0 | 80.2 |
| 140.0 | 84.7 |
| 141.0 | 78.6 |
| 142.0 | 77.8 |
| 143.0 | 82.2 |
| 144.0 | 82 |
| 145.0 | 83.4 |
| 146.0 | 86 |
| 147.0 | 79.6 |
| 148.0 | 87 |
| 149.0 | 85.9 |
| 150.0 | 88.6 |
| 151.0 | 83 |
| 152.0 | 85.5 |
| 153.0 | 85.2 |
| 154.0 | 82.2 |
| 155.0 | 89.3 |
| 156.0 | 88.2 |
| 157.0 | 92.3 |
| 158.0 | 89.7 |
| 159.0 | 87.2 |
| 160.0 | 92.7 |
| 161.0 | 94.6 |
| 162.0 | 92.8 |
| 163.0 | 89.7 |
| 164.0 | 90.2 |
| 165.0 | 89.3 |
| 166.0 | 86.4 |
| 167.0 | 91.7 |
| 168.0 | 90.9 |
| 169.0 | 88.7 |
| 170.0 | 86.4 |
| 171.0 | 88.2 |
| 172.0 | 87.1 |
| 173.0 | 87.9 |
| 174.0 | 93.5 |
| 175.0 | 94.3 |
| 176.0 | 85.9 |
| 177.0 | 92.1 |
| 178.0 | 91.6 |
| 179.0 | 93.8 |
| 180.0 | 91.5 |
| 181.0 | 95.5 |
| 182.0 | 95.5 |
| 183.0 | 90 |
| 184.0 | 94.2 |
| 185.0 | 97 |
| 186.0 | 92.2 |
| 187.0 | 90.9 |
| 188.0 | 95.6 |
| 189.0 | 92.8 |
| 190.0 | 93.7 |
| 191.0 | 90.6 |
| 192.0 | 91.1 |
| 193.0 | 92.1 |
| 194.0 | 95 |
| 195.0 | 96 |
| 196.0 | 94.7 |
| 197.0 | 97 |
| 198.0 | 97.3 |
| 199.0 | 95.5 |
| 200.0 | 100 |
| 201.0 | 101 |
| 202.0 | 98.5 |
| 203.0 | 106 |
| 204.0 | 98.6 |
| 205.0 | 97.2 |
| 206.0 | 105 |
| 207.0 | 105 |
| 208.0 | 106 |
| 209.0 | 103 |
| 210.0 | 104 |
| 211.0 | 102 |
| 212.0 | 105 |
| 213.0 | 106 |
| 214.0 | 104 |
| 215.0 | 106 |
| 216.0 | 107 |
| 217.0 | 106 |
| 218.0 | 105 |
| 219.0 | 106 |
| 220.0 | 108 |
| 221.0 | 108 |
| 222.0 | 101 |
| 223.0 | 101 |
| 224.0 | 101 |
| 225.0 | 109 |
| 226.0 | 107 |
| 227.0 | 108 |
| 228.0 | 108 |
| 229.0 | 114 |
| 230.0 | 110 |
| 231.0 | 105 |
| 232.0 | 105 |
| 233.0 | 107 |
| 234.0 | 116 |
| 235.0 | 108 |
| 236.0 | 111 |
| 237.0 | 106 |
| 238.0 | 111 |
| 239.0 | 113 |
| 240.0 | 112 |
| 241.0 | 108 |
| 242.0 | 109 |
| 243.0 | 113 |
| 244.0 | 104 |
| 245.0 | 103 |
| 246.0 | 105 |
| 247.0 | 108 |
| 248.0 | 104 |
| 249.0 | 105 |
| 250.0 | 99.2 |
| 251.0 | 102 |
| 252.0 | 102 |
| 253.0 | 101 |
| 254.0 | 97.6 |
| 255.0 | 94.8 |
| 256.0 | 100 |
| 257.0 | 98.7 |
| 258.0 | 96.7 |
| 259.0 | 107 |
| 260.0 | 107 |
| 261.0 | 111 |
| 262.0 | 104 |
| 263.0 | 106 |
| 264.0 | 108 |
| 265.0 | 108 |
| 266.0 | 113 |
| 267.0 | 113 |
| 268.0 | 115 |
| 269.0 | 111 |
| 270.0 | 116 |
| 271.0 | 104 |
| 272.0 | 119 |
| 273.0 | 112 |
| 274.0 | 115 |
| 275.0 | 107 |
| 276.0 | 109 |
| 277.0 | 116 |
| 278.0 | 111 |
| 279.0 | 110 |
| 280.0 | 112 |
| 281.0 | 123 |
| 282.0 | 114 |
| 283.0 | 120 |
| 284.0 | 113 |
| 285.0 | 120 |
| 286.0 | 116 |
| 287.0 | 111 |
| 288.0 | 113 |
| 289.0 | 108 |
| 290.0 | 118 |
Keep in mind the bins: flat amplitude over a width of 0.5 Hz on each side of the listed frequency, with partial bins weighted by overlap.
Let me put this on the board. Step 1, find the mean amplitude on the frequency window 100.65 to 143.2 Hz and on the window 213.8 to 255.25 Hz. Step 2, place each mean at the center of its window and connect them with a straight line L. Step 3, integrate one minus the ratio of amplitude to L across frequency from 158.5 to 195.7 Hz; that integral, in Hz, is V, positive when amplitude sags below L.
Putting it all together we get 1.6 Hz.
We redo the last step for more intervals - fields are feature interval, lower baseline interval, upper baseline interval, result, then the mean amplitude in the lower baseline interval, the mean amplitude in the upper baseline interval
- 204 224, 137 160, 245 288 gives -1.3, 84.6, 109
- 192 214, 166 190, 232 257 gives -0.7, 91.6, 106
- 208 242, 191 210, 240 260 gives -2.0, 98.8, 103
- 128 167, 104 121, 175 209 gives 2.0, 86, 95.8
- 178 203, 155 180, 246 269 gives -0.2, 90.2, 105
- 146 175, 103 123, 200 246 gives 2.0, 86.5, 106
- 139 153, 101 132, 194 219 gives 1.3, 87.1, 102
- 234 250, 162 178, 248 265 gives -1.2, 89.7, 103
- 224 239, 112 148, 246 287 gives -0.9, 85.3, 109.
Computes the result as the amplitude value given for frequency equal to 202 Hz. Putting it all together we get 98.5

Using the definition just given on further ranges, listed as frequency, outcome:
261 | 111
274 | 115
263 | 106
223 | 101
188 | 95.6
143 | 82.2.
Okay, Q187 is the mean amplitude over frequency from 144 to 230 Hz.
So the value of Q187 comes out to 95.5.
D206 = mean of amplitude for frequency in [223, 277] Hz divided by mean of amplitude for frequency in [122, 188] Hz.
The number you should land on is 1.2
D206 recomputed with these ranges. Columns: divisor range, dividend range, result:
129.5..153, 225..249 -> 1.30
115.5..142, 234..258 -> 1.23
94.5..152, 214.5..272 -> 1.24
